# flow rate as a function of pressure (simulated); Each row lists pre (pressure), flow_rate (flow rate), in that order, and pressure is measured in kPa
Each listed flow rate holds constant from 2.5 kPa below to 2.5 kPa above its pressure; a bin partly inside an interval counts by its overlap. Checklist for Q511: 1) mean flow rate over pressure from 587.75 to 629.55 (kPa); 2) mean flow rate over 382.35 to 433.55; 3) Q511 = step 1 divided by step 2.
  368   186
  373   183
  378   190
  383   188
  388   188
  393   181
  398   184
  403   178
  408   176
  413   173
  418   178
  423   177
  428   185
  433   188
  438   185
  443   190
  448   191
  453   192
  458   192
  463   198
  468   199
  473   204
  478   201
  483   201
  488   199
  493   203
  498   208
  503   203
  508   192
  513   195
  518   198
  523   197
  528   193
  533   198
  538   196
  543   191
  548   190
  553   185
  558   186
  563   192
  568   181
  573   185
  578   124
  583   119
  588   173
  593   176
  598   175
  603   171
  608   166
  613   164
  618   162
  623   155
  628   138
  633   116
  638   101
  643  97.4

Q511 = 0.91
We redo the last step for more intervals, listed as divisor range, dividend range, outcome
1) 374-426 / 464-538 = 1.10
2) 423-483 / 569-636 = 0.81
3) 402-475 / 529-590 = 0.95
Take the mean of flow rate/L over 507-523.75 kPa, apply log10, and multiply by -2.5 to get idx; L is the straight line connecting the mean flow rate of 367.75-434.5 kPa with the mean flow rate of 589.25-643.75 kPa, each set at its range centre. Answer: -0.19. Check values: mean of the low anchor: 182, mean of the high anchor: 150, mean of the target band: 196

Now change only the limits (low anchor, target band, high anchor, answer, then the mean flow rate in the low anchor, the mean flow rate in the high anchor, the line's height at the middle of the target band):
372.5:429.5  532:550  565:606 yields -0.15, 182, 163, 168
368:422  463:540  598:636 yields -0.18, 182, 154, 168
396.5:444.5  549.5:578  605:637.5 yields -0.15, 181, 147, 157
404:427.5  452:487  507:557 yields -0.08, 177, 193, 184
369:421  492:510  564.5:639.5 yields -0.20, 182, 155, 168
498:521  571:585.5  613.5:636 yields 0.18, 198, 144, 166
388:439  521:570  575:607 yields -0.17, 181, 157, 163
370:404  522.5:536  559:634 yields -0.16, 185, 161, 169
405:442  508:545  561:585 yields -0.17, 181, 160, 167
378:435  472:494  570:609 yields -0.16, 182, 161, 173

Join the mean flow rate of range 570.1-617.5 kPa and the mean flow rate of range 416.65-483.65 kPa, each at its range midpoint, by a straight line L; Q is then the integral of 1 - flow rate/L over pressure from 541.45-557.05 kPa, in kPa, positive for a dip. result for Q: -1.6 kPa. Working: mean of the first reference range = 191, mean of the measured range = 188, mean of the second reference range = 162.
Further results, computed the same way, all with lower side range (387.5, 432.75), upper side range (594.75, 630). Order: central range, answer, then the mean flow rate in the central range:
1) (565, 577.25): -0.7 kPa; 175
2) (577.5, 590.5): 1.9 kPa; 141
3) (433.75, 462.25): -2.2 kPa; 190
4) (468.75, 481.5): -2.0 kPa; 202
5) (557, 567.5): -1.3 kPa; 188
